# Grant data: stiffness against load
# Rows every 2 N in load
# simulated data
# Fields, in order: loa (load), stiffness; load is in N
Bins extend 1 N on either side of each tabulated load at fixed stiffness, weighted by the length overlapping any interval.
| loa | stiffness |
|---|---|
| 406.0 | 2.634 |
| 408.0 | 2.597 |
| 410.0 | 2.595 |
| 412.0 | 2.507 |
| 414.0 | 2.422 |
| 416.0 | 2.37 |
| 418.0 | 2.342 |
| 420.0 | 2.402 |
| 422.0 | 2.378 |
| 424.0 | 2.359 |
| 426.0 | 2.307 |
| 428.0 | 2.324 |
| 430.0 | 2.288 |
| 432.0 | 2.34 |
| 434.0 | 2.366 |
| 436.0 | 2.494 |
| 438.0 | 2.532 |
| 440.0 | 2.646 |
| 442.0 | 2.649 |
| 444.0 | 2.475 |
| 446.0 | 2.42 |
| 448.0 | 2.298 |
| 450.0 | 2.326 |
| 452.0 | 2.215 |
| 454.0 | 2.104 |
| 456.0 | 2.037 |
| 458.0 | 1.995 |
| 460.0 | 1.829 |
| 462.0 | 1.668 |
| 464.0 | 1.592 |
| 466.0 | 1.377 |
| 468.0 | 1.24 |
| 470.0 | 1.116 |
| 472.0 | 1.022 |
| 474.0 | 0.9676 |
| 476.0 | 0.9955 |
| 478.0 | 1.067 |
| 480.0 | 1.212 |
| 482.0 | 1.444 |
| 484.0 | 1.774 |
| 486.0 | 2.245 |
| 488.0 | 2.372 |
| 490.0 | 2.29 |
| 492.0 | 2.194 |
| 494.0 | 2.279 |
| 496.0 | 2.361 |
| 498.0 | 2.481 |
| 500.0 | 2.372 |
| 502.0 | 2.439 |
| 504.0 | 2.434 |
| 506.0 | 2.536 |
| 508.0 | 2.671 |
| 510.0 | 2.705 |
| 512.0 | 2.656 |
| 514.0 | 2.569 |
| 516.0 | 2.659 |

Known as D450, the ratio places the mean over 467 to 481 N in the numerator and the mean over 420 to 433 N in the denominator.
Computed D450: 0.47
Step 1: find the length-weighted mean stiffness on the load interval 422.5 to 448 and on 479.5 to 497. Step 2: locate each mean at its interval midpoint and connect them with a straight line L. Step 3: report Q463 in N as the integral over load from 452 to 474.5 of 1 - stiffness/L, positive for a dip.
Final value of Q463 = 6.6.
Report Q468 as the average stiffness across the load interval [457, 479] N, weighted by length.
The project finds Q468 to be 1.35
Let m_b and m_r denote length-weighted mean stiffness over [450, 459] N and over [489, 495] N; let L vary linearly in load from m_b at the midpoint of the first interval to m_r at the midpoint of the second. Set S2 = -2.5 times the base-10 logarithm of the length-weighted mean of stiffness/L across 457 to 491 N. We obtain 0.381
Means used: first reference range 2.11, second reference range 2.25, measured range 1.54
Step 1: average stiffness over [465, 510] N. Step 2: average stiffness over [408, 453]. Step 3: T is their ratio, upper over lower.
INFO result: 0.78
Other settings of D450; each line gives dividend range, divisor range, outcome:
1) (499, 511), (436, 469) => 1.20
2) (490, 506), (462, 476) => 1.92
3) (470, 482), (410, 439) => 0.46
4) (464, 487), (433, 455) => 0.55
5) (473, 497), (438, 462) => 0.78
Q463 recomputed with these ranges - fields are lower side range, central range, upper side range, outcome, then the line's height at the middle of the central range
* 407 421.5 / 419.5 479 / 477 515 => 9.4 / 2.36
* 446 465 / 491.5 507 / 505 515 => 0.7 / 2.51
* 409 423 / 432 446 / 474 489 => -2.6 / 2.12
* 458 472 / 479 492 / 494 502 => 0.9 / 2.05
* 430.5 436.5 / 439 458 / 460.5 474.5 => -4.2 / 1.91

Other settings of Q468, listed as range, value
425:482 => 1.92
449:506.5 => 1.86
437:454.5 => 2.42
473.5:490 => 1.57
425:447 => 2.44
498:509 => 2.49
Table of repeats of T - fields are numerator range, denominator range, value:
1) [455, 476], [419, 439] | 0.61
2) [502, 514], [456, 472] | 1.67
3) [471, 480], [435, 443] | 0.40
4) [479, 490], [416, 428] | 0.79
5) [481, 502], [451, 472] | 1.30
